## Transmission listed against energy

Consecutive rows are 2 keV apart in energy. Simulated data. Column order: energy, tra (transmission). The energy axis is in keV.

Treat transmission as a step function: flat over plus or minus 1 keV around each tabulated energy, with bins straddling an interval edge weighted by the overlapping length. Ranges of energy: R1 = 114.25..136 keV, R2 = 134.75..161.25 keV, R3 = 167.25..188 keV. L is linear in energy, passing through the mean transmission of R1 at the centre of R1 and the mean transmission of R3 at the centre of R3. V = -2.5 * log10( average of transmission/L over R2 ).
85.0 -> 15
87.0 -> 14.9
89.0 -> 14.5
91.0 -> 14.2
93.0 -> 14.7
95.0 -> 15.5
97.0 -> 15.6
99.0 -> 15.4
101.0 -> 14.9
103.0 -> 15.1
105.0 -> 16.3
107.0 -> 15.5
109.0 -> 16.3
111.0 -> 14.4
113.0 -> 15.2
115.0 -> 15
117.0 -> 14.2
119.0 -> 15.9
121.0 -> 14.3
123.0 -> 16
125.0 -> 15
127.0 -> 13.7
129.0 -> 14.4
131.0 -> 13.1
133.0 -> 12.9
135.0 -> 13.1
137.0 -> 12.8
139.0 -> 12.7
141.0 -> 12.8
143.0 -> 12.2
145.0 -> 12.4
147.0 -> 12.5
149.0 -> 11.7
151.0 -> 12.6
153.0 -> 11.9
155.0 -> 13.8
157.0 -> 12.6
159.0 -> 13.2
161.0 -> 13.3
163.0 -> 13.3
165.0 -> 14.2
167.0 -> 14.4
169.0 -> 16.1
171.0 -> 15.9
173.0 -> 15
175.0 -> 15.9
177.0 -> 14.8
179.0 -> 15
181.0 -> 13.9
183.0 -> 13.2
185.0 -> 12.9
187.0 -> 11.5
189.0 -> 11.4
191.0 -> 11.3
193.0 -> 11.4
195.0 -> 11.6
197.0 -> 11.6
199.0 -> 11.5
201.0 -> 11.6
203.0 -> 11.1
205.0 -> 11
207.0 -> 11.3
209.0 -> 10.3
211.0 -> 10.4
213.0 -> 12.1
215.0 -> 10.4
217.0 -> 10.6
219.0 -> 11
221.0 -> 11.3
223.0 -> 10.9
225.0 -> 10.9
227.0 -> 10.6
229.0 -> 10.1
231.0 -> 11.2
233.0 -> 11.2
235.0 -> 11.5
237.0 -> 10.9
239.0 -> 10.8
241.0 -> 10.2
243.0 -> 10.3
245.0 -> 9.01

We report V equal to 0.14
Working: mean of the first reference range 14.3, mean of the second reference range 14.4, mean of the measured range 12.7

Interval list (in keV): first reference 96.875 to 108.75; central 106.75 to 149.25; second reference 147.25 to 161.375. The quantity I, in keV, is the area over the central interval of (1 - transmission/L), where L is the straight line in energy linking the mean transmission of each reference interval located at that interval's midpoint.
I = 0.7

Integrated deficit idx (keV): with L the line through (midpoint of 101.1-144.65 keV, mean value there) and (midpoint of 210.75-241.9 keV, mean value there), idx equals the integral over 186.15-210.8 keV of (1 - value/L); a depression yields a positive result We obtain 1.1 keV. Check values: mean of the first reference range 14.3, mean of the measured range 11.3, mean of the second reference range 10.9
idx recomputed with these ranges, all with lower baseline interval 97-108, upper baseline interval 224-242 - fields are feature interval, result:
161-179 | -2.5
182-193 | 0.4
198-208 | 0.5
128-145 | 1.5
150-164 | 0.6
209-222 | 0.6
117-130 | -0.1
